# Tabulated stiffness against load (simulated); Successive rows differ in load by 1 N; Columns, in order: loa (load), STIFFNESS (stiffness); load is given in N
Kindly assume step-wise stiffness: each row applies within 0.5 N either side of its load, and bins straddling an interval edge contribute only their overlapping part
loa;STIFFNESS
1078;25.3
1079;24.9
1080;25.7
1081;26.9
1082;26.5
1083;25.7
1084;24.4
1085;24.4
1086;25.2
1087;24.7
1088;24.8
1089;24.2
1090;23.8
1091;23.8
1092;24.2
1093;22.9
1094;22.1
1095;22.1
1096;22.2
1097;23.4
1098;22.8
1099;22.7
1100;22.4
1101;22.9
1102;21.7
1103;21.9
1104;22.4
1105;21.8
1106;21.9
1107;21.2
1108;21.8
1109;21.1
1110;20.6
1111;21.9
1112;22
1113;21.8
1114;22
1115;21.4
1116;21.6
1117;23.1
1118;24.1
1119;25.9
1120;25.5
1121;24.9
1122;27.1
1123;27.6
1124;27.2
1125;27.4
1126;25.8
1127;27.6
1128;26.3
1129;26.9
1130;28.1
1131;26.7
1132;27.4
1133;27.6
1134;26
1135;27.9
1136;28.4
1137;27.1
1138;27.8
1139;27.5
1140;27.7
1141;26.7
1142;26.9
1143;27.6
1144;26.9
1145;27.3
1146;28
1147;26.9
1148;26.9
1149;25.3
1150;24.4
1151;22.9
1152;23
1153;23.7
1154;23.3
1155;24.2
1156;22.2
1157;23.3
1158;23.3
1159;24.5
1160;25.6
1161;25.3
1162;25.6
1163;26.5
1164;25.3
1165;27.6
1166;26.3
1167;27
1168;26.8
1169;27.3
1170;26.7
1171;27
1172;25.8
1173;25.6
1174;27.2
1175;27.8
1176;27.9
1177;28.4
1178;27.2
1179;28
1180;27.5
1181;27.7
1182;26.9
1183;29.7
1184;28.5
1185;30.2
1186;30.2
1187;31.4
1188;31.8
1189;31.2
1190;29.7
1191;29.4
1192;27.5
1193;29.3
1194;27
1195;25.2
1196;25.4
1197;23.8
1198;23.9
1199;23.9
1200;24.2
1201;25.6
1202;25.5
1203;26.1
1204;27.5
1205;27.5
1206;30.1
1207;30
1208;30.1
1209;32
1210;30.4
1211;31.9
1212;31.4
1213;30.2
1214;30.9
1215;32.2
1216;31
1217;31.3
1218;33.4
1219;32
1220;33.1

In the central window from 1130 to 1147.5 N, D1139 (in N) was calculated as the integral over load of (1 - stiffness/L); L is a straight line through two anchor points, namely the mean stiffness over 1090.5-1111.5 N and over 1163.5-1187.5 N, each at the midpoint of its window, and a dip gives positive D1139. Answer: -1.6 N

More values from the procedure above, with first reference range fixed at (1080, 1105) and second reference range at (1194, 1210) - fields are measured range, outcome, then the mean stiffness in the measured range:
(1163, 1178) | -0.56 N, 26.9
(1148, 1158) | 0.66 N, 23.7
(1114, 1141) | -1.71 N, 26.3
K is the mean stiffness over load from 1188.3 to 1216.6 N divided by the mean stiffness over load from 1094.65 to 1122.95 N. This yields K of 1.25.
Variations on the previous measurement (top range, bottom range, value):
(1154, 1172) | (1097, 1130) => 1.08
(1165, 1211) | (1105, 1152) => 1.10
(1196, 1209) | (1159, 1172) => 1.01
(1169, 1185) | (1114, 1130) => 1.08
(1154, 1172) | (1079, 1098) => 1.05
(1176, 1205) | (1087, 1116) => 1.23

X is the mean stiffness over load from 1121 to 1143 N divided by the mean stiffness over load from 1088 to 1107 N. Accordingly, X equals 1.2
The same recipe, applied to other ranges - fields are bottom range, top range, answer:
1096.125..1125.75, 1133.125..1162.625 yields 1.11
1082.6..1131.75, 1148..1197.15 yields 1.12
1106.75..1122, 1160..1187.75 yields 1.21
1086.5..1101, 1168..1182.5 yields 1.17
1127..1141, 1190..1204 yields 0.96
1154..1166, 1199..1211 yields 1.13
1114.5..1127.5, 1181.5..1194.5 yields 1.16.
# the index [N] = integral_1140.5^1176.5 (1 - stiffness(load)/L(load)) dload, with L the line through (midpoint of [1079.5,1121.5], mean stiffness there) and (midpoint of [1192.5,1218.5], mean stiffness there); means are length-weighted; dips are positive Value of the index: 0.4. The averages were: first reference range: 23.2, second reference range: 28.5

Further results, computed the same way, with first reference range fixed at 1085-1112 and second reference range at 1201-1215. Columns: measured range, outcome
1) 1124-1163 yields -0.96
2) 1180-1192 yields -0.60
